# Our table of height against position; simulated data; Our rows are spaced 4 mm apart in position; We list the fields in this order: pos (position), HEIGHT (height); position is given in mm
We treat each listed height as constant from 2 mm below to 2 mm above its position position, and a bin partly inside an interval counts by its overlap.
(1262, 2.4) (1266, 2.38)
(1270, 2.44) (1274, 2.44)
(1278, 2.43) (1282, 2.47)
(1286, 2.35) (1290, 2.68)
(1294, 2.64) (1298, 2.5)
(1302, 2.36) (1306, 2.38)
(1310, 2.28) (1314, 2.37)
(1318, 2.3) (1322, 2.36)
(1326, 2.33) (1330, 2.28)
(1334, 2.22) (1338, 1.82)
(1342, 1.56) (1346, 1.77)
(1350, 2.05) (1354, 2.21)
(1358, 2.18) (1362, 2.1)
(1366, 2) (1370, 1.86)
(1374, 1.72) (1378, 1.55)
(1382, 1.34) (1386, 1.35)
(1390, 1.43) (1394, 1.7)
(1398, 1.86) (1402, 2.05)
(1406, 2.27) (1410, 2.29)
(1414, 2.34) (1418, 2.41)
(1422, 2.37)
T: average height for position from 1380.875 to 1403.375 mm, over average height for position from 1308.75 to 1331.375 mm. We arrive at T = 0.70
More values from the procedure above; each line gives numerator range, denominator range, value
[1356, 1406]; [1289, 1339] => 0.76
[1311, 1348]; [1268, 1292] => 0.86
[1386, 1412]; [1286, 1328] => 0.78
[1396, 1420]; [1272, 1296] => 0.88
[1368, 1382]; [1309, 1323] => 0.71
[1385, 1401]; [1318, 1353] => 0.79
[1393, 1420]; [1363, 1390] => 1.31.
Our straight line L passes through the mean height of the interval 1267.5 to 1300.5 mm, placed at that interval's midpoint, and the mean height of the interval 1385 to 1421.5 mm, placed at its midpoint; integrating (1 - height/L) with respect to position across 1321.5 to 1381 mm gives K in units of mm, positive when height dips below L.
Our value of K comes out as 6.4 mm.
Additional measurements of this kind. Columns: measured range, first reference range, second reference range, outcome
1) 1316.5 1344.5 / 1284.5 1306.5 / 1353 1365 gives 2.3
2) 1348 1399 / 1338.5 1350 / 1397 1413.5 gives 3.5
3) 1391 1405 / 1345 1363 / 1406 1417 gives 2.4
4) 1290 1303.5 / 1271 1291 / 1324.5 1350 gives -1.2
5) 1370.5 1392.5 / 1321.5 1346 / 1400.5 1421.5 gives 6.9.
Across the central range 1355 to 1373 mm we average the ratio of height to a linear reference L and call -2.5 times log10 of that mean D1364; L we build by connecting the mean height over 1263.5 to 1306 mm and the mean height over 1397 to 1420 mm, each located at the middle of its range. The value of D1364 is 0.14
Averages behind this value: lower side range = 2.46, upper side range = 2.22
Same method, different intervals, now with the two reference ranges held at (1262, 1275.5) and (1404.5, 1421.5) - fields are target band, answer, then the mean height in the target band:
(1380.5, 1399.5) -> 0.462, 1.53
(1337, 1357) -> 0.240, 1.9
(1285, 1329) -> -0.008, 2.41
